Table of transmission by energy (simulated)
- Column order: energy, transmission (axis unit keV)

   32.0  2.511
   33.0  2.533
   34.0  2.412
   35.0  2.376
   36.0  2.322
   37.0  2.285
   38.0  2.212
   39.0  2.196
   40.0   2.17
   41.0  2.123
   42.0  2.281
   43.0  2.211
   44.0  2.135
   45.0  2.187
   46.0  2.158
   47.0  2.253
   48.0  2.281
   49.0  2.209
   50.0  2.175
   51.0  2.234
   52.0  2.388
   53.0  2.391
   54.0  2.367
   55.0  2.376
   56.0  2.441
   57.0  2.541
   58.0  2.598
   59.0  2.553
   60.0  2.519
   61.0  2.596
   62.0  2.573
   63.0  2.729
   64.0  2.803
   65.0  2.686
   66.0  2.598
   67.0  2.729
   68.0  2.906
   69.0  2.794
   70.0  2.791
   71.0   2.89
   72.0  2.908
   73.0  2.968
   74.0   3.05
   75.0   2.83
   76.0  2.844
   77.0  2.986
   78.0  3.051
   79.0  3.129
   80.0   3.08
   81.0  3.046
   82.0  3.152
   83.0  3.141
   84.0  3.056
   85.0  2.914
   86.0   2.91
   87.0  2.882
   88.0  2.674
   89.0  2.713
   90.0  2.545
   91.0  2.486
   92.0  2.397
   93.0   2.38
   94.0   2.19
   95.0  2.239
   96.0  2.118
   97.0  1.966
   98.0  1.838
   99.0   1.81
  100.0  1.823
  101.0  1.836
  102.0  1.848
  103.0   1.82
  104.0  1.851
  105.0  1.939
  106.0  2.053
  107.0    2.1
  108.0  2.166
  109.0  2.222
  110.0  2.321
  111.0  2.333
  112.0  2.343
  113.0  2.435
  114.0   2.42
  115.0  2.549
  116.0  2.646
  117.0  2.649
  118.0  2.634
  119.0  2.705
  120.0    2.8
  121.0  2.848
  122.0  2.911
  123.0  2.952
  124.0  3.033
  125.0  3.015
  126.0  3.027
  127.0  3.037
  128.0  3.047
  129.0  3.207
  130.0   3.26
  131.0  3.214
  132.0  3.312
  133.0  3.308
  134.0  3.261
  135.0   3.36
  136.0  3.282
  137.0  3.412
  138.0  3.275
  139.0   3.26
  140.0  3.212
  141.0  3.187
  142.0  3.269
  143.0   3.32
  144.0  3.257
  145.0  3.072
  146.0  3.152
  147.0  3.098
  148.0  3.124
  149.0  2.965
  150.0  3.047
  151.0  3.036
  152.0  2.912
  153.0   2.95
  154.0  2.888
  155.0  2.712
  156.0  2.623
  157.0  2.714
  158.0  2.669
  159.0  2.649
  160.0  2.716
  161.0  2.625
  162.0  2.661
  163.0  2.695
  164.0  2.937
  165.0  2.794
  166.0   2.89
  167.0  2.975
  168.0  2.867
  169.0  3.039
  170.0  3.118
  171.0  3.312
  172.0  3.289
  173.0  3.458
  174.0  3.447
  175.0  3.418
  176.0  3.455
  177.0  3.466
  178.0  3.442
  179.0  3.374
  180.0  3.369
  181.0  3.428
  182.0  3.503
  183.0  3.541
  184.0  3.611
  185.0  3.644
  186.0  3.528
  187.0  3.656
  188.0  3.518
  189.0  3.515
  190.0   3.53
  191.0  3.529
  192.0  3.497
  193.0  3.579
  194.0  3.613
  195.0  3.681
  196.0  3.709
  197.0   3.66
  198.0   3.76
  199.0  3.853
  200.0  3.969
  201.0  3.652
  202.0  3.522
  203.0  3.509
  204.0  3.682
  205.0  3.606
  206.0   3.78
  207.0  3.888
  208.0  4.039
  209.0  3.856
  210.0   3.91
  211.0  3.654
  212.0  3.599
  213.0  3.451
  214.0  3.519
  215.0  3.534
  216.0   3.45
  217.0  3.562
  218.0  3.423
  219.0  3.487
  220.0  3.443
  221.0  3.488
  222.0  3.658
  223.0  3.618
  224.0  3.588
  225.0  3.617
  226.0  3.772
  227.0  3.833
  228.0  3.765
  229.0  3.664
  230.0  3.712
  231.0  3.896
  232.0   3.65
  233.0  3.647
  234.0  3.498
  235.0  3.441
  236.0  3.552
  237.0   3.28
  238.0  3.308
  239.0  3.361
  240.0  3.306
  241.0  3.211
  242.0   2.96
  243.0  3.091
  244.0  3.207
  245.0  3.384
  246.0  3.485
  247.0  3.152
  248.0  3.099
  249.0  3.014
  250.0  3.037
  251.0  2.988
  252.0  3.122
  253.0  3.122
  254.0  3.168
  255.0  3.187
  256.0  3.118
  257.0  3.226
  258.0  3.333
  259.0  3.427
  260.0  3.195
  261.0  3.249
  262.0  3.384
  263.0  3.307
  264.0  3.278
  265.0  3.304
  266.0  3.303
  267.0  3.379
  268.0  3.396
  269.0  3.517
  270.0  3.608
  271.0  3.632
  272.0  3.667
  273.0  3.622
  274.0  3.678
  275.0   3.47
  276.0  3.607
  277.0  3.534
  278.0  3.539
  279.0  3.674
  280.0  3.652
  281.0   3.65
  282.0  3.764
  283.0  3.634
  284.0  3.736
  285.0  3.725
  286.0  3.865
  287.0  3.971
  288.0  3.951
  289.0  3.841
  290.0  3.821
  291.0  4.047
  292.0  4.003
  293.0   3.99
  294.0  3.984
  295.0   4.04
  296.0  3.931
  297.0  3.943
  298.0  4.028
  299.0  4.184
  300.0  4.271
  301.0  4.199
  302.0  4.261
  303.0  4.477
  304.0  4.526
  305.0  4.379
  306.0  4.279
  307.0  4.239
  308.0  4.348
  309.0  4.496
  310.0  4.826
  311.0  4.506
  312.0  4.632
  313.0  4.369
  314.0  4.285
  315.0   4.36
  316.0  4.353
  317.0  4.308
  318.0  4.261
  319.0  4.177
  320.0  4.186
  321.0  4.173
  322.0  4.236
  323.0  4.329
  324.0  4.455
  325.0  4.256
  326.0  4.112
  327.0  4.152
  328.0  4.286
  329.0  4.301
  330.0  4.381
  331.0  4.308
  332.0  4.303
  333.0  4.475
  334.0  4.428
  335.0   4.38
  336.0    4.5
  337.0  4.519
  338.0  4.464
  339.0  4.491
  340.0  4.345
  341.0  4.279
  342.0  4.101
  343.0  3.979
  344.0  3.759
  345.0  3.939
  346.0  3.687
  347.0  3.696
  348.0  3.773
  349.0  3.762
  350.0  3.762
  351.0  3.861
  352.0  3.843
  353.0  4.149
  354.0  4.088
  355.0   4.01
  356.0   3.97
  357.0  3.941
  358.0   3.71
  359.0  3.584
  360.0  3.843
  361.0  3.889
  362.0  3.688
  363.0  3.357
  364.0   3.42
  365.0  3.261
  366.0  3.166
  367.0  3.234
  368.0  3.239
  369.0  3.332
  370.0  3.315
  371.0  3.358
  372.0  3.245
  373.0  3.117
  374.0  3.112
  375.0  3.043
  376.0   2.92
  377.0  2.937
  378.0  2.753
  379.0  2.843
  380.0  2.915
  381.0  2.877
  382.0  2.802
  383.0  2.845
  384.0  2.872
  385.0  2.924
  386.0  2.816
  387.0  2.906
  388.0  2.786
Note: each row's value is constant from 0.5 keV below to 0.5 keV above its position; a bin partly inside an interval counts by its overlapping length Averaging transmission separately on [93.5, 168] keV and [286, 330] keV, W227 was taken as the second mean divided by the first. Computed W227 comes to 1.5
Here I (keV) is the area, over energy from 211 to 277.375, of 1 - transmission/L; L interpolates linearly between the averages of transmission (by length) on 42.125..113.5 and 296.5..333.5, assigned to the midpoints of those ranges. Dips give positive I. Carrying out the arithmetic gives 6.0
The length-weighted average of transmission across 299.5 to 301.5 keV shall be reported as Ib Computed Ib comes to 4.23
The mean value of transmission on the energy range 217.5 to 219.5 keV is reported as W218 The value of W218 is 3.46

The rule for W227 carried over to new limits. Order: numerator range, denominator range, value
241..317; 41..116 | 1.50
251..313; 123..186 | 1.20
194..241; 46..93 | 1.35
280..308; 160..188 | 1.24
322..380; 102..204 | 1.24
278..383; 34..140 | 1.50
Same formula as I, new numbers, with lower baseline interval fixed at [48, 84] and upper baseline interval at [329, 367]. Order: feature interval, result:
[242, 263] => 2.1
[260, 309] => -1.6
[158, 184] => 0.4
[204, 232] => -2.2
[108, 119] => 1.8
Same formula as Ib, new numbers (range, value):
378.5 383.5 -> 2.86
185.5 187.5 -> 3.59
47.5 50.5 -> 2.22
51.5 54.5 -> 2.38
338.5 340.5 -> 4.42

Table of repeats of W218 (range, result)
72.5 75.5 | 2.95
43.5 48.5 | 2.2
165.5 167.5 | 2.93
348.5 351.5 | 3.79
